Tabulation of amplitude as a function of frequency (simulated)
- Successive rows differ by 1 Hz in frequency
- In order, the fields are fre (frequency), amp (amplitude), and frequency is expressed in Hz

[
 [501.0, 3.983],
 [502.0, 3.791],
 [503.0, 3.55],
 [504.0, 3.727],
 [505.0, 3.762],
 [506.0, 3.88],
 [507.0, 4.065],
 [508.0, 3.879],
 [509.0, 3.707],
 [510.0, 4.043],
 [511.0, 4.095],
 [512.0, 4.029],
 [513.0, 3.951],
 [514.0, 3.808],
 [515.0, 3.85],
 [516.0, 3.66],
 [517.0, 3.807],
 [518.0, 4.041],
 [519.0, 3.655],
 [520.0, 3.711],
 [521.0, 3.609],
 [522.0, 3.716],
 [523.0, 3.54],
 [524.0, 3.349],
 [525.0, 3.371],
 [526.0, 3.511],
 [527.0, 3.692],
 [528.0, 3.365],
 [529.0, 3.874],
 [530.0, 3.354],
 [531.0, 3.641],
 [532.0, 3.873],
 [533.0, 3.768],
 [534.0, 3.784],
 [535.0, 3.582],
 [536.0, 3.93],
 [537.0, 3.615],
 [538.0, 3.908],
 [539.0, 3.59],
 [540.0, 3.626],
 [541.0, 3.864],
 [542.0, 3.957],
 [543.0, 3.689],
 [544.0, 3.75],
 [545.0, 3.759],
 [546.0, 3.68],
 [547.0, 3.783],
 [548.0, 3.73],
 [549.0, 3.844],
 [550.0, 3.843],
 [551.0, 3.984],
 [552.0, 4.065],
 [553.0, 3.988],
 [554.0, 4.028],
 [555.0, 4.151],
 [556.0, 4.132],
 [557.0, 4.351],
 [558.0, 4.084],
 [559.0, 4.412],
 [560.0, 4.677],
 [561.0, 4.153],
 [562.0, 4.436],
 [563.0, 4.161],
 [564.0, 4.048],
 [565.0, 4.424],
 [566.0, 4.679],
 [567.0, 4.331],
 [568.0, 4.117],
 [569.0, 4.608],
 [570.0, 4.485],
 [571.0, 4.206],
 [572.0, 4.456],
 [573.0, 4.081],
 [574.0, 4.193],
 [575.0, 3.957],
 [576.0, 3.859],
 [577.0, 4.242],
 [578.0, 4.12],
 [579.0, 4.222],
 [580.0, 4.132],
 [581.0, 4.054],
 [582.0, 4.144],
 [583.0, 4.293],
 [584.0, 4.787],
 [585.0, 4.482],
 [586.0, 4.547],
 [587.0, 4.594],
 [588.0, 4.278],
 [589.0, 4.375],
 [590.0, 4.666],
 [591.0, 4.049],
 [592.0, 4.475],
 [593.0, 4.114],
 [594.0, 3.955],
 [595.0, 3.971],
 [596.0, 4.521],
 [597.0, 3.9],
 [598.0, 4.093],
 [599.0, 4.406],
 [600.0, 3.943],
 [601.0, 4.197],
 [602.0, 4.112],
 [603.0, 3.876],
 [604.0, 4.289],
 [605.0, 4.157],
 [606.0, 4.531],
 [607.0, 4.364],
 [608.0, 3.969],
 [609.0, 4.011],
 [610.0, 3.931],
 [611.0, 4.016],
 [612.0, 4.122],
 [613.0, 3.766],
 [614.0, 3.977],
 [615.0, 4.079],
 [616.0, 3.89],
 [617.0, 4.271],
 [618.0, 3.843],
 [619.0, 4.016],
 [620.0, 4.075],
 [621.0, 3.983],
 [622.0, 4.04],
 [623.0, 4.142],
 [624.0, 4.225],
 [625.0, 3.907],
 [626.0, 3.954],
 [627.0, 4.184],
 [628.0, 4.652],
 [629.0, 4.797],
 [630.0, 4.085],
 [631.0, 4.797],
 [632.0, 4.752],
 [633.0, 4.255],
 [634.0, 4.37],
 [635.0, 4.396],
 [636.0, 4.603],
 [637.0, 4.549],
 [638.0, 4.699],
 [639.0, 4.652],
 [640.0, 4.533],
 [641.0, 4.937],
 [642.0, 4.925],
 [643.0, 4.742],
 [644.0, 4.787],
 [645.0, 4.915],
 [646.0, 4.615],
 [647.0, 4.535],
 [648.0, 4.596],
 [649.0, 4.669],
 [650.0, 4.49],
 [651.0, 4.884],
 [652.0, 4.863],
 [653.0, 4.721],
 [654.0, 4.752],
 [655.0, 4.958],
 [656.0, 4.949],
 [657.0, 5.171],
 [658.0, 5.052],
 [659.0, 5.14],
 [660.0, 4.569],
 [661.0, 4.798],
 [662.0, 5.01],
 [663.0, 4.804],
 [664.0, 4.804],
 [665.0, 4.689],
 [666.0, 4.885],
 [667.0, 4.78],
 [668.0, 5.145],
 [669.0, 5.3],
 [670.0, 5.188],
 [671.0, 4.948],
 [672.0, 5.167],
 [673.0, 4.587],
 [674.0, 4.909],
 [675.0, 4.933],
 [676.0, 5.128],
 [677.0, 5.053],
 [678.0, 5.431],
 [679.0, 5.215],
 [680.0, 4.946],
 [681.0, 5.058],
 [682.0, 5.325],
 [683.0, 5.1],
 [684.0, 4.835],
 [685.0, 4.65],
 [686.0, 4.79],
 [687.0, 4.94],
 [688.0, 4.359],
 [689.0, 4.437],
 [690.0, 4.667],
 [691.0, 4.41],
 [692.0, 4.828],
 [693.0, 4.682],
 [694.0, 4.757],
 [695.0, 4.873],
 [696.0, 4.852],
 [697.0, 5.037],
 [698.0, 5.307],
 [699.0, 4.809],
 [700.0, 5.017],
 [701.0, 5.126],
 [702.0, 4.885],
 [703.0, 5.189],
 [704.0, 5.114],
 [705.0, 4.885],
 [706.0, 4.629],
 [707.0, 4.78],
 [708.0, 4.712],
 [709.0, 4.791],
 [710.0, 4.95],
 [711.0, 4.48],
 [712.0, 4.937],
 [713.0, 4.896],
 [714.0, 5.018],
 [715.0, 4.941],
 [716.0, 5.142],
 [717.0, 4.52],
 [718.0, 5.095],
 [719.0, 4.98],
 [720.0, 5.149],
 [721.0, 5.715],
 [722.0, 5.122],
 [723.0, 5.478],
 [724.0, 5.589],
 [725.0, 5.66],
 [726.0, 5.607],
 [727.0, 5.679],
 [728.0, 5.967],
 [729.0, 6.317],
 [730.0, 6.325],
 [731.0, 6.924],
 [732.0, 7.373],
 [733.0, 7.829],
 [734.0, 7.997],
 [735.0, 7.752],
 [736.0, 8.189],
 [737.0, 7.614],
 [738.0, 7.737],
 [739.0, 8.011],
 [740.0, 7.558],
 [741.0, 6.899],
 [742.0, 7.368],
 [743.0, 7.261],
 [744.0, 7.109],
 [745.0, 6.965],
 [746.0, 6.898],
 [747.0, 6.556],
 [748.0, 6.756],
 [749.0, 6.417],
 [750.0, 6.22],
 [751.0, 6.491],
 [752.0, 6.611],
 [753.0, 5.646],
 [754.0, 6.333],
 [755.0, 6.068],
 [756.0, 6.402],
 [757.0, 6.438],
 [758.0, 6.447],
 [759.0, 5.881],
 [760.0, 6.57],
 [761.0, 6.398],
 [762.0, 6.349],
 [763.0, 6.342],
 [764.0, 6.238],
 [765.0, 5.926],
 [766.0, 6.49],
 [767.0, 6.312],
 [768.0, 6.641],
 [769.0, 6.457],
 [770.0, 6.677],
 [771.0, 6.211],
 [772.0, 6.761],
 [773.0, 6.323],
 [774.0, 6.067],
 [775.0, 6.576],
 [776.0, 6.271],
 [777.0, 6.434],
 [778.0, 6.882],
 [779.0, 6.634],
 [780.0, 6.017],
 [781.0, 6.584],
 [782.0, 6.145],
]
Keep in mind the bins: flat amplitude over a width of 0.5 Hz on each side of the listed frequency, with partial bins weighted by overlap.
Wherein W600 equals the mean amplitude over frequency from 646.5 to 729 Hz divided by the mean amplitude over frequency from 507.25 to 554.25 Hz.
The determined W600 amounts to 1.3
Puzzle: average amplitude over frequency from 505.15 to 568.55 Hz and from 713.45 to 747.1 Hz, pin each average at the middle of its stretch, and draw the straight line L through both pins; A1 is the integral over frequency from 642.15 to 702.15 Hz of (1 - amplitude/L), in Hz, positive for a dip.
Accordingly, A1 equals 8.2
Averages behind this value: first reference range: 3.89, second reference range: 6.42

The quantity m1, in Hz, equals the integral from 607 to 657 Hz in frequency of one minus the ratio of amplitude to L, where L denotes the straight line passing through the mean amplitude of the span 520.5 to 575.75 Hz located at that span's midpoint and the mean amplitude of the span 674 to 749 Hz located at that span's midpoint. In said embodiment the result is 4.1 Hz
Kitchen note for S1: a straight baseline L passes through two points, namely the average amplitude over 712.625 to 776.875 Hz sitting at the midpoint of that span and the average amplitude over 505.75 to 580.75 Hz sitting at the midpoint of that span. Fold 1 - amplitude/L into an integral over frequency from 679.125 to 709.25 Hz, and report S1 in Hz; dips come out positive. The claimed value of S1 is 4.7 Hz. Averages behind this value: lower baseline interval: 3.94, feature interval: 4.86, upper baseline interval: 6.37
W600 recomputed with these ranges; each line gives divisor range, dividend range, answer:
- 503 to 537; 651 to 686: 1.33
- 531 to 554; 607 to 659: 1.17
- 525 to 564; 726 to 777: 1.72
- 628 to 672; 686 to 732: 1.07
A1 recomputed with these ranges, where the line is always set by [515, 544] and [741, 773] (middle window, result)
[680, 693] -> 1.9 Hz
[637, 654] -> 1.3 Hz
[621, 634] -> 1.6 Hz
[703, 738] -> 1.9 Hz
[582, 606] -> 1.1 Hz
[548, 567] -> -0.7 Hz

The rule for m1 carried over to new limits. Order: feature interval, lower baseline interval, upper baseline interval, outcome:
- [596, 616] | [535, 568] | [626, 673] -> 1.5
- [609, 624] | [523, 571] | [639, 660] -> 1.7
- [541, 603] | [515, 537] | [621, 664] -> -2.0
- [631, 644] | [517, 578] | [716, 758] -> 1.3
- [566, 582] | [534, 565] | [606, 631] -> -0.8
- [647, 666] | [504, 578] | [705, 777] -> 1.5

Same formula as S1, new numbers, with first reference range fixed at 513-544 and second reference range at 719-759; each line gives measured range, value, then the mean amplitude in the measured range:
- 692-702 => 1.8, 4.93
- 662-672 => 1.1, 4.96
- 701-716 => 3.1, 4.89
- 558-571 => -0.5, 4.36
